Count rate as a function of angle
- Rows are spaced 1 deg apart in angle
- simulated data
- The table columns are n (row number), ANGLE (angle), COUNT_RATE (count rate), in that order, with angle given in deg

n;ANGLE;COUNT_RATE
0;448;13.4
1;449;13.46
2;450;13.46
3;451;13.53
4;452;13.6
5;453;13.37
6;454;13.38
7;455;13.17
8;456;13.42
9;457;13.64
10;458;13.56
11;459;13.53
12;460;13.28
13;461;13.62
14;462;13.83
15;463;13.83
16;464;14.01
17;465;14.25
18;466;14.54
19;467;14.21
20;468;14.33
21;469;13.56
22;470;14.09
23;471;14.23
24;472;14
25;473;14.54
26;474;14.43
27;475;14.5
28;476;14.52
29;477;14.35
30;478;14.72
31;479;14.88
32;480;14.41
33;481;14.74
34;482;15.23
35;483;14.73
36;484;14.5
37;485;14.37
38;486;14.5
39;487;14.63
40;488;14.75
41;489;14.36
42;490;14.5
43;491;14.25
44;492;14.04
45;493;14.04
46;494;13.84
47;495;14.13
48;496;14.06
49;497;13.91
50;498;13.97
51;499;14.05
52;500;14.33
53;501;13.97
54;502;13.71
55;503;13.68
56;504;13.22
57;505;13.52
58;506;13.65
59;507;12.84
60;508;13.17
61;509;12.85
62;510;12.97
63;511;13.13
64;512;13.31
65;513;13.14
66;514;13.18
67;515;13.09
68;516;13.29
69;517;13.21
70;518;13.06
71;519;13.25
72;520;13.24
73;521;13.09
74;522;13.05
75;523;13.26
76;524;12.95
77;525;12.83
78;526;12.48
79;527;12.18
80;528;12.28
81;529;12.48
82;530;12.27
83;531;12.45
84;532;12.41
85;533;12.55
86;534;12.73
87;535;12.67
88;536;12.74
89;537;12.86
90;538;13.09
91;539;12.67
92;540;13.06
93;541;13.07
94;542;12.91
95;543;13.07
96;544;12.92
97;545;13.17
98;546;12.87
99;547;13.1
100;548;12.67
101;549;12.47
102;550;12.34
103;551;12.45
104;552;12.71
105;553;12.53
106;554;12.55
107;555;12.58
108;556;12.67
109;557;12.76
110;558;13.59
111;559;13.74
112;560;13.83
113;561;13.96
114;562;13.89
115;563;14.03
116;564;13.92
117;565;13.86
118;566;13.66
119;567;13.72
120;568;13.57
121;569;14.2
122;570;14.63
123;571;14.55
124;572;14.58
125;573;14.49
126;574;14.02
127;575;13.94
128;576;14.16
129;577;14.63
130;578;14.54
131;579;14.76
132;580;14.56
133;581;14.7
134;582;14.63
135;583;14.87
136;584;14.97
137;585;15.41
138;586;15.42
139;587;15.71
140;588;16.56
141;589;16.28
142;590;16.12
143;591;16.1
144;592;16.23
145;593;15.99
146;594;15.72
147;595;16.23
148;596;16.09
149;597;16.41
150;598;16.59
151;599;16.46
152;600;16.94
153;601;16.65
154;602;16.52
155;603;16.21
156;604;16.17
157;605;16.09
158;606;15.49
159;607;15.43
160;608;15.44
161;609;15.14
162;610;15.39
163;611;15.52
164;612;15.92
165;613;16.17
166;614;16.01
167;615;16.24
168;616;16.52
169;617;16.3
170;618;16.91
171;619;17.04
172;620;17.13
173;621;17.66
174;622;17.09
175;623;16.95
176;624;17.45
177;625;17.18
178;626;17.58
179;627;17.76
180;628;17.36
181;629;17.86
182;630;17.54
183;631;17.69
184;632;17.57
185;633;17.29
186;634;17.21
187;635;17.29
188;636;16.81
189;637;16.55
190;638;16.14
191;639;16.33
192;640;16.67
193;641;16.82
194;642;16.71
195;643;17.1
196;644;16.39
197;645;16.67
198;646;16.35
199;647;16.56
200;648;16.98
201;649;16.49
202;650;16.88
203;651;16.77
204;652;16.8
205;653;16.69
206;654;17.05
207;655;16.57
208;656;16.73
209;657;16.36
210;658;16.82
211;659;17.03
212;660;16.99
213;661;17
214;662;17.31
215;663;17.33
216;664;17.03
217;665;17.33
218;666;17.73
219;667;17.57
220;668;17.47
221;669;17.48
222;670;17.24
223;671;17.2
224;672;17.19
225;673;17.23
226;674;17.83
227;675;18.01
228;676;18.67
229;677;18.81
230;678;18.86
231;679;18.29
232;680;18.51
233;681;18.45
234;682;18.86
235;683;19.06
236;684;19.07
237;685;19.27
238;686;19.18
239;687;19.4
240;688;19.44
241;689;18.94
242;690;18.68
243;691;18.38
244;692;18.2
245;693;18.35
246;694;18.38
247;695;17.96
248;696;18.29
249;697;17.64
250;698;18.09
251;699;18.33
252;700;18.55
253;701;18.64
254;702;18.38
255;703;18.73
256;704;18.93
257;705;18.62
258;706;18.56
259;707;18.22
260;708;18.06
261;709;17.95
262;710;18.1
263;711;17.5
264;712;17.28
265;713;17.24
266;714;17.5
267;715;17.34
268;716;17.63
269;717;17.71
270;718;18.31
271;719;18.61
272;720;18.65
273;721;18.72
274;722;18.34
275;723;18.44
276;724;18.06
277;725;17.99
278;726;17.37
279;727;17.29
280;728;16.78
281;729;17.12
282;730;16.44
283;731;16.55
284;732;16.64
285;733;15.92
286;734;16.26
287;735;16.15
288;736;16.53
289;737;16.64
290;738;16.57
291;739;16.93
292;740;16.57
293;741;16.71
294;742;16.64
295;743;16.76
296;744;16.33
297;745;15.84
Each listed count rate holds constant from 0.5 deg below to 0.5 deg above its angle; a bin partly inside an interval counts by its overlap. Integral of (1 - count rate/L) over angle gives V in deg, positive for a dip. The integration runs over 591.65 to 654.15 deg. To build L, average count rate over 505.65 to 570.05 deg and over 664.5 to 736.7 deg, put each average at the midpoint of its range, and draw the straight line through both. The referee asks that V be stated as -4.0 deg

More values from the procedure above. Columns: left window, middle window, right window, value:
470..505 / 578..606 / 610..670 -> 0.4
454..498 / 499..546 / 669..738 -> 6.0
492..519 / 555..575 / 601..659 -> 1.6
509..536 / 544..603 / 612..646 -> 1.4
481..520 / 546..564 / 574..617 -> 2.2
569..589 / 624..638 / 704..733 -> -1.2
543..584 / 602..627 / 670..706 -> -1.2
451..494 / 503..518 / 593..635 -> 1.6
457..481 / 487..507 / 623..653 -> 0.9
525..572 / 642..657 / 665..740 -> -0.4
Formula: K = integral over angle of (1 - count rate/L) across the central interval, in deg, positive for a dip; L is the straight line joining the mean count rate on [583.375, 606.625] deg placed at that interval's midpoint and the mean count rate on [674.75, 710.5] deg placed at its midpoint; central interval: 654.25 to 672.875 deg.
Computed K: 0.7 deg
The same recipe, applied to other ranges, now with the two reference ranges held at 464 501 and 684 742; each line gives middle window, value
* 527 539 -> 2.0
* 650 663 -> 0.1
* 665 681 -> -0.6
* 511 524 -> 1.5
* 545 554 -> 1.6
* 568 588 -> 1.4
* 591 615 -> 0.2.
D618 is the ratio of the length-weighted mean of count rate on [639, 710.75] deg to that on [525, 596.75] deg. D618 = 1.28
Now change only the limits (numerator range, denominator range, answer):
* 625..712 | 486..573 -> 1.33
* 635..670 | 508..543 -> 1.31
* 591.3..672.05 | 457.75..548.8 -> 1.23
